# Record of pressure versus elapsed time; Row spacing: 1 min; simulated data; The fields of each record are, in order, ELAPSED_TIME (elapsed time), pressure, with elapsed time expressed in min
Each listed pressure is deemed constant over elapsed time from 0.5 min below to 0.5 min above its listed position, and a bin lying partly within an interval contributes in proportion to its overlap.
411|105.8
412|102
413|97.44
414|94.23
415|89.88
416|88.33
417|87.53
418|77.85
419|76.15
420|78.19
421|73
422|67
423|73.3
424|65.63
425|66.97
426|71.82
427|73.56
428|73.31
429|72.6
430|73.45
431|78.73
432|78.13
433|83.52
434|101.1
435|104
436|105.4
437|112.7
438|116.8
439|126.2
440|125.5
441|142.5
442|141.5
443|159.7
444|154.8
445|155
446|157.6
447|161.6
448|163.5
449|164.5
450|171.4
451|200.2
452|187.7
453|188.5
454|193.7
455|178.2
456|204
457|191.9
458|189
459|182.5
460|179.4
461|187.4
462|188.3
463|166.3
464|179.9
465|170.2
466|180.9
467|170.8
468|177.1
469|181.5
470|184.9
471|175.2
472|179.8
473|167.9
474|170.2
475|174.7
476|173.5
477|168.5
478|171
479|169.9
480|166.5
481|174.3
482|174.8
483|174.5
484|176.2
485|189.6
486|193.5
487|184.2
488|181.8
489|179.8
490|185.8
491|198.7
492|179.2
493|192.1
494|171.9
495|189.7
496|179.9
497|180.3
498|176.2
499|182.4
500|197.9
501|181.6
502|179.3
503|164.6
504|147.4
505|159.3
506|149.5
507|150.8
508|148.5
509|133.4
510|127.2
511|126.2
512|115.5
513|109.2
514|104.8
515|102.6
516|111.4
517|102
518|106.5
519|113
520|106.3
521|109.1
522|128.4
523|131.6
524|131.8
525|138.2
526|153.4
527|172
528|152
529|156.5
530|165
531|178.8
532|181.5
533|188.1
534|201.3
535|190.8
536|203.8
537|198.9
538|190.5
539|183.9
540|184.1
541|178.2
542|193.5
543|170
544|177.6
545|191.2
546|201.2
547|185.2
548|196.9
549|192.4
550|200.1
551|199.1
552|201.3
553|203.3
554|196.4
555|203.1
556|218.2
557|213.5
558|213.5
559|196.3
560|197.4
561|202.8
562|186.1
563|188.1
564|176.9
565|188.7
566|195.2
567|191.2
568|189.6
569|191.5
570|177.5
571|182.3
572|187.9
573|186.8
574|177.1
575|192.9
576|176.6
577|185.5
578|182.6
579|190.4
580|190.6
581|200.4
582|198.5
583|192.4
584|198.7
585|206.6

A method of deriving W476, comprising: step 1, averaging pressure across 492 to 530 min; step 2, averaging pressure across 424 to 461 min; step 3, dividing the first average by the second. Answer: 1.07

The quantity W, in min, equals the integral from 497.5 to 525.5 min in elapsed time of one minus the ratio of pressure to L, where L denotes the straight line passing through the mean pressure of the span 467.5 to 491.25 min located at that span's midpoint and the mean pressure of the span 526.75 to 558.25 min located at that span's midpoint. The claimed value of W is 7.13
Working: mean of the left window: 178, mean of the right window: 190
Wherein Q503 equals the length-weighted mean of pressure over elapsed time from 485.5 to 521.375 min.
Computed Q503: 154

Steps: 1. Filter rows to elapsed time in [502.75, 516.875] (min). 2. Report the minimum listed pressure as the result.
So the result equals 102.6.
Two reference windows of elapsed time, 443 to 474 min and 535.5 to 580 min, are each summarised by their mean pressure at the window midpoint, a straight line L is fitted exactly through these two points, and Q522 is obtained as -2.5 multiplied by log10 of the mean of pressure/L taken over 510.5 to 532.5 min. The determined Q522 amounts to 0.38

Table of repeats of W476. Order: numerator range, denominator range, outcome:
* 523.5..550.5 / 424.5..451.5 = 1.50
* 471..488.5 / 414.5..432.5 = 2.32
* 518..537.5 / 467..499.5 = 0.88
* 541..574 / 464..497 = 1.08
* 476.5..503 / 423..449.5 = 1.61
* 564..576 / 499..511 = 1.18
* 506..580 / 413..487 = 1.20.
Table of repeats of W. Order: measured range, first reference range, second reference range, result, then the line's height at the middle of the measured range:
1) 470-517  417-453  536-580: -4.9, 150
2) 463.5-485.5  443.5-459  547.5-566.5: 0.9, 182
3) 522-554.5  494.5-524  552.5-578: -2.3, 168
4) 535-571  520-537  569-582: -4.0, 174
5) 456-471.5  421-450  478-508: -4.2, 143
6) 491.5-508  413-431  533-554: -2.5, 151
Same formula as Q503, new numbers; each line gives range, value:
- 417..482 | 142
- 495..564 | 168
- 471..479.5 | 172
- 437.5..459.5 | 166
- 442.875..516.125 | 170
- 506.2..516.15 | 124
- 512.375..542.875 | 152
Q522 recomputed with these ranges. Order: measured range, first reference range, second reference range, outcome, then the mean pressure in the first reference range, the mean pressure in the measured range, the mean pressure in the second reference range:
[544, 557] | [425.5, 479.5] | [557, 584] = -0.08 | 152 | 199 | 191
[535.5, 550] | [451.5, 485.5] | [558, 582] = -0.02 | 179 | 189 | 189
